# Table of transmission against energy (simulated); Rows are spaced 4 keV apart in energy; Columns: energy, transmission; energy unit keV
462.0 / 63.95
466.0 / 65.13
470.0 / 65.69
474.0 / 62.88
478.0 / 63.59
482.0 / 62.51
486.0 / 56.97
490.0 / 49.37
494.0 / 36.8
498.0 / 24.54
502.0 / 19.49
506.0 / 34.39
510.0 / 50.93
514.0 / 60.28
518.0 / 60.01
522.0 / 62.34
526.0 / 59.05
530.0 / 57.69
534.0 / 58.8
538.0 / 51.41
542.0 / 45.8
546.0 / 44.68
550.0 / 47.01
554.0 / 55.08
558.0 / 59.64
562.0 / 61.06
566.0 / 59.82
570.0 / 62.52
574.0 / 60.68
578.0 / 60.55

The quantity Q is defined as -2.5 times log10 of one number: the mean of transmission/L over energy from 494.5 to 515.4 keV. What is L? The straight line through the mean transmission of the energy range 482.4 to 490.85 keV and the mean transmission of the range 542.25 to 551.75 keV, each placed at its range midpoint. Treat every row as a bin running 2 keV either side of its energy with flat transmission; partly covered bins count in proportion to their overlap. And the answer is 0.37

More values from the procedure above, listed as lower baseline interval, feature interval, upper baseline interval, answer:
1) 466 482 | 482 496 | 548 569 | 0.25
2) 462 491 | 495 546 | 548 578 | 0.23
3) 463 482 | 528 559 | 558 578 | 0.18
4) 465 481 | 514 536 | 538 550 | -0.16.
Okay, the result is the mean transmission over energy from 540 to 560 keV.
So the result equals 50.4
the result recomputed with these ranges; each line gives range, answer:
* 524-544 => 54.5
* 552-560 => 57.4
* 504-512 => 42.7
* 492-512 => 33.2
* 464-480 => 64.3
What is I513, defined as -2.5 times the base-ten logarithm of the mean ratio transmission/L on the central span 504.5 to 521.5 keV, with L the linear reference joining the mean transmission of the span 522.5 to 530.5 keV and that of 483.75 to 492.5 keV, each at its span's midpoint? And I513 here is 0.082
